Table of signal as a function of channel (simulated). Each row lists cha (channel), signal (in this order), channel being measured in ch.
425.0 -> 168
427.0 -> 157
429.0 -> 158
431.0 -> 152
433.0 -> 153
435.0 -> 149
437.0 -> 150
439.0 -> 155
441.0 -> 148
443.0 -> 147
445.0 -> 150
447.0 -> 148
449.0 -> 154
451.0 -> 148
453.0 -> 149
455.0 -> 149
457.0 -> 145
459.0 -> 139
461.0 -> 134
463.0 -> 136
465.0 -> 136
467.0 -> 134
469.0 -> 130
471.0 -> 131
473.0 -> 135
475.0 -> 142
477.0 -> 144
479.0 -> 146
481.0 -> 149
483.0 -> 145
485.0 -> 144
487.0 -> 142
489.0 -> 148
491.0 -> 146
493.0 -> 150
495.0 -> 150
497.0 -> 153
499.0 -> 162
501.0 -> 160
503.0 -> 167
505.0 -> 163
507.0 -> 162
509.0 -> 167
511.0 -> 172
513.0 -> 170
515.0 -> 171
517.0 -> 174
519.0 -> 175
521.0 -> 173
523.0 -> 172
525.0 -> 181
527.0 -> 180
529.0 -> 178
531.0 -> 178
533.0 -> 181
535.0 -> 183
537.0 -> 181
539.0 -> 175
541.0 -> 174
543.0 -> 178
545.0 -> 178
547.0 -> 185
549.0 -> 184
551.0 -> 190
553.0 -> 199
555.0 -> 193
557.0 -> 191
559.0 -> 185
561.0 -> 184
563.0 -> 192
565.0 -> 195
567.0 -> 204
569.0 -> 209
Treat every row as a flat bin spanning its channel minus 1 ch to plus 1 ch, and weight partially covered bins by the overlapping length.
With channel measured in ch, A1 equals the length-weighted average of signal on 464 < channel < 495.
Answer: 142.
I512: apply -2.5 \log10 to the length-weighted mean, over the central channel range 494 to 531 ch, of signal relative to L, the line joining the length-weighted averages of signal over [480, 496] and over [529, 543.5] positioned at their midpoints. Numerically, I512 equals -0.04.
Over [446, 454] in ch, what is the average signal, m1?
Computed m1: 150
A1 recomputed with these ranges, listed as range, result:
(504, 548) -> 175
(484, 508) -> 154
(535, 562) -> 184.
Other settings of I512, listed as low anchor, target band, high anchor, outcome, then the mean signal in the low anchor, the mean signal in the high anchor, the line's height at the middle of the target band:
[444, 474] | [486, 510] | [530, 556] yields 0.033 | 141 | 183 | 161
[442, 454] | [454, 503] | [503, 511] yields 0.097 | 149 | 165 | 158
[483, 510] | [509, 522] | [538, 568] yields -0.042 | 155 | 187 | 166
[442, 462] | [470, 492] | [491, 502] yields 0.063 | 146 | 154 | 151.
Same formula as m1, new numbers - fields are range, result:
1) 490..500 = 152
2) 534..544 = 178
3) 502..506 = 165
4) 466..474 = 132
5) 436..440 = 152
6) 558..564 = 187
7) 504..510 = 164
